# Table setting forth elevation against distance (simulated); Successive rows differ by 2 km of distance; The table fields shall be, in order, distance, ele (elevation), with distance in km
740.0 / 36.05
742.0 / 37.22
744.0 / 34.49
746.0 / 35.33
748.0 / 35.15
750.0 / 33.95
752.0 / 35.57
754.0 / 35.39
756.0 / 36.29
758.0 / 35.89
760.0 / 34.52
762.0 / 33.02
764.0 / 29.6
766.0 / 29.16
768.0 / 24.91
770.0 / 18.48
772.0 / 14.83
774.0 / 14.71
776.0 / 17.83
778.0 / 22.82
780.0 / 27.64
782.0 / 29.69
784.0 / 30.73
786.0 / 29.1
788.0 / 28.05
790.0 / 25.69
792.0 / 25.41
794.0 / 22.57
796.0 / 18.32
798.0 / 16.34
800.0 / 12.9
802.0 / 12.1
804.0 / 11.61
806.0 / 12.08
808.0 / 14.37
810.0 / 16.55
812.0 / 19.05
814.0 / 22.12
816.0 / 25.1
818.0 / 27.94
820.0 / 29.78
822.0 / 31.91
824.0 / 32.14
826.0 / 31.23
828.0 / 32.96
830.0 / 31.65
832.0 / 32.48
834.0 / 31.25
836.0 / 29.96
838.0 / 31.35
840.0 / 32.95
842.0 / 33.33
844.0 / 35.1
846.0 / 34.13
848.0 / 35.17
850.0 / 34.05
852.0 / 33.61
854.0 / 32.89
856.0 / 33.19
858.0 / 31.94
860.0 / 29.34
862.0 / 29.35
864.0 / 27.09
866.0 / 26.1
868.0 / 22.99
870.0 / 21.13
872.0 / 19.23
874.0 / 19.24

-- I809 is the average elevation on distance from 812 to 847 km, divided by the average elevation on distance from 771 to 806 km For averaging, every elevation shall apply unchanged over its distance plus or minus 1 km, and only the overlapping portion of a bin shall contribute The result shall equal 1.5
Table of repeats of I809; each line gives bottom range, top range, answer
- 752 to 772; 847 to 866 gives 1.04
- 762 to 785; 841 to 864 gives 1.36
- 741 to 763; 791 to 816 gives 0.49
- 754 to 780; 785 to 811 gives 0.71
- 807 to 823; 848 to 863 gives 1.38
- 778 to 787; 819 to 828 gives 1.10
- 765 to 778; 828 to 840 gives 1.56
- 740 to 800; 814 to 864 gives 1.13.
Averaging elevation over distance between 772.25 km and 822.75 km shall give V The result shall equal 21.6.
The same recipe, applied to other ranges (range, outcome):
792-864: 26.9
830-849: 32.8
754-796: 26.6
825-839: 31.6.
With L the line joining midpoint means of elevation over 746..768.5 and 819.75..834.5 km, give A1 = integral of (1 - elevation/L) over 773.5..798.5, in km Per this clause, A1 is 6.6 km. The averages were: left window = 33.3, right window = 31.8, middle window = 24.1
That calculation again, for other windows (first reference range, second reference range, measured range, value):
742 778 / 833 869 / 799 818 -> 8.5 km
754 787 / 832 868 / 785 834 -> 9.7 km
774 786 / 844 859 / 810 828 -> 1.7 km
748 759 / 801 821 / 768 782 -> 4.1 km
